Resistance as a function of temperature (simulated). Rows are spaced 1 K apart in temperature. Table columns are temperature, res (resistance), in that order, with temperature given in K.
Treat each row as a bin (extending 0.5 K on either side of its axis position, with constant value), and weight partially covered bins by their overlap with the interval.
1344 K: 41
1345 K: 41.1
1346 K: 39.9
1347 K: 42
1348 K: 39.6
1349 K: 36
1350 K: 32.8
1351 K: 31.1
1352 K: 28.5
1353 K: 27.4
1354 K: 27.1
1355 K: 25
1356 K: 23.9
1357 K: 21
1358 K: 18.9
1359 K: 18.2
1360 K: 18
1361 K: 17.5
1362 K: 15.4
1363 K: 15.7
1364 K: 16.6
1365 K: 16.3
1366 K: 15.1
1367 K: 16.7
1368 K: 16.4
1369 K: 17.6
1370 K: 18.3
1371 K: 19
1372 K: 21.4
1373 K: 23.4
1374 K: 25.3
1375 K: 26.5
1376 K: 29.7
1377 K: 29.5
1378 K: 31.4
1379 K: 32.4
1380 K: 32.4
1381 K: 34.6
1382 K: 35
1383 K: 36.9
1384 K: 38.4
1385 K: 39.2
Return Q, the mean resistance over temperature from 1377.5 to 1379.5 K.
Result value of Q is 31.9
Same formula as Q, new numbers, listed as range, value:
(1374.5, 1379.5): 29.9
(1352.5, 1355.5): 26.5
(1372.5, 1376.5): 26.2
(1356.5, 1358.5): 19.9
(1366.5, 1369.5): 16.9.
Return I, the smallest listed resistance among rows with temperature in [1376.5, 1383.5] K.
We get 29.5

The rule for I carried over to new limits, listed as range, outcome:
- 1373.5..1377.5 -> 25.3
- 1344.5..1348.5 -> 39.6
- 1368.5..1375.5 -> 17.6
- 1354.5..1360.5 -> 18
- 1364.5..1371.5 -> 15.1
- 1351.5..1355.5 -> 25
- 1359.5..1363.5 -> 15.4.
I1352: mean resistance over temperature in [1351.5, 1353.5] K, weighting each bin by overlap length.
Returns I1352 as 27.9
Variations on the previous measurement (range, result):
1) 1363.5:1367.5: 16.2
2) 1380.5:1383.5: 35.5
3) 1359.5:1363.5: 16.6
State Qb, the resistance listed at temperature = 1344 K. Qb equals 41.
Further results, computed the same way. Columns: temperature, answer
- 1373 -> 23.4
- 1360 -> 18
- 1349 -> 36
